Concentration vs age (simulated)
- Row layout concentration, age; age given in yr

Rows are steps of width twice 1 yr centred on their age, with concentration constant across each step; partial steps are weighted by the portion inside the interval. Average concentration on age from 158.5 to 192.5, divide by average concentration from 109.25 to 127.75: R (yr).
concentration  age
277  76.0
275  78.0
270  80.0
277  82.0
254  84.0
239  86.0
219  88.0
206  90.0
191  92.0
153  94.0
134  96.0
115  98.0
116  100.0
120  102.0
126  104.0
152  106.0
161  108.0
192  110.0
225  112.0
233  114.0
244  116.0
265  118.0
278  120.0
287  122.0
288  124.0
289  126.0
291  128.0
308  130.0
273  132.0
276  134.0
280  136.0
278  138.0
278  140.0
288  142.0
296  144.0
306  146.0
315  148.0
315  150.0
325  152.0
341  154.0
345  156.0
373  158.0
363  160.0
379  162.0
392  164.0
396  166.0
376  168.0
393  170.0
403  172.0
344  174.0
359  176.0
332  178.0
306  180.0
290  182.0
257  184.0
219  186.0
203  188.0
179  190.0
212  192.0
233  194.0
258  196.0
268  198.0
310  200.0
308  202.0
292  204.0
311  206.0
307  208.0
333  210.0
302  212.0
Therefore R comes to 1.2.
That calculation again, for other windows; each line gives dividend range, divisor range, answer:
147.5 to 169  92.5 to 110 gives 2.56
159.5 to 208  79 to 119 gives 1.58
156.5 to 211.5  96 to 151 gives 1.28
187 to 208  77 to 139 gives 1.15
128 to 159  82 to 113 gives 1.73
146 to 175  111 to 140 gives 1.32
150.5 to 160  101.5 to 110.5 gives 2.31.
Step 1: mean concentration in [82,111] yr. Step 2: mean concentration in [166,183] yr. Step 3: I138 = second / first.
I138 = 2.0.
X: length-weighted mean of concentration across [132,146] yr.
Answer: 284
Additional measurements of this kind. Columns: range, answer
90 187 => 276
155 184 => 357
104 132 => 244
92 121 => 180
